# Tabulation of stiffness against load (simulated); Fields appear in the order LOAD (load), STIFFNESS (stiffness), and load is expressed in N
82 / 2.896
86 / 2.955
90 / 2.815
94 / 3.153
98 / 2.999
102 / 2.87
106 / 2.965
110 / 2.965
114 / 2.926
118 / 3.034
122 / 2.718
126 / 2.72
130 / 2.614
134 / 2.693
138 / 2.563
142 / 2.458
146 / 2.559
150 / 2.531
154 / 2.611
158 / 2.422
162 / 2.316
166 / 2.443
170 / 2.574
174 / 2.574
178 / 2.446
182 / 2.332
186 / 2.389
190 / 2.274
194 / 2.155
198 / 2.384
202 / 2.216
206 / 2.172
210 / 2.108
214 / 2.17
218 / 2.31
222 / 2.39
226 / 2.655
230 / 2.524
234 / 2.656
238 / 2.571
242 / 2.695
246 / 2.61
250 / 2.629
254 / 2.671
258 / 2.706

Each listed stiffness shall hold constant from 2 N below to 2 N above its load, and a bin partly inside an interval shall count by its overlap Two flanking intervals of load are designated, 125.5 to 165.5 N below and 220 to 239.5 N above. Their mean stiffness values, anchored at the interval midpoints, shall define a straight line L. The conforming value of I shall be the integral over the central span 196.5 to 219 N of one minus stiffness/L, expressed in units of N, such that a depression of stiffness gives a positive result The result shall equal 2.94 N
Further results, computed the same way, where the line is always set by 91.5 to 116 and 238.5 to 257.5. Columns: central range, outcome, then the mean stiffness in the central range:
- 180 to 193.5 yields 2.3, 2.31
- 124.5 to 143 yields 1.9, 2.61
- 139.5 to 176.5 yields 4.6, 2.5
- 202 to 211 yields 1.9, 2.16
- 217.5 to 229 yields 1.0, 2.48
